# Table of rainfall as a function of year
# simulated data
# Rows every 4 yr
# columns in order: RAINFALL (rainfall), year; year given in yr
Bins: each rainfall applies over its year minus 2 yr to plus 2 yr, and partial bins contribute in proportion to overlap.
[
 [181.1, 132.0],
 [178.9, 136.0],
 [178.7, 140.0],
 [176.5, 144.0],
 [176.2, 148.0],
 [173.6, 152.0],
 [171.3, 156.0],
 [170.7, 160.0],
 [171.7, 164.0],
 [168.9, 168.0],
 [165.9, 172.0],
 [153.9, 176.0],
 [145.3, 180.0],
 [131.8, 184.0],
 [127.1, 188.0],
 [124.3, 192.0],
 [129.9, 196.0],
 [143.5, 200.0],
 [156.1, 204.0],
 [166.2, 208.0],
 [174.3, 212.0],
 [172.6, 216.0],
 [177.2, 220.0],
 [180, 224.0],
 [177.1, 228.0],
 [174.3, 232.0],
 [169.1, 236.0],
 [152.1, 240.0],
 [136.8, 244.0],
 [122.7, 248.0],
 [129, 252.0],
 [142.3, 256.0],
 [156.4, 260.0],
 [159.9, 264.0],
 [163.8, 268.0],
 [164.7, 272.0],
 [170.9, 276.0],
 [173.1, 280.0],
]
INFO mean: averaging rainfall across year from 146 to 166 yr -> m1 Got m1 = 173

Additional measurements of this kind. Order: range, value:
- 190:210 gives 144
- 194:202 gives 137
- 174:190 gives 140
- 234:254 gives 142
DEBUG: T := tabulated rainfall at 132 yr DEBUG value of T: 181.1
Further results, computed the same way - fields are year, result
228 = 177.1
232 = 174.3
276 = 170.9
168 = 168.9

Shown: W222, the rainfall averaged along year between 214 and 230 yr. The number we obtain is 177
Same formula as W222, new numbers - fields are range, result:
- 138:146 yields 178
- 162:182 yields 161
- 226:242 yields 168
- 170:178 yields 160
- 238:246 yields 144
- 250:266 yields 147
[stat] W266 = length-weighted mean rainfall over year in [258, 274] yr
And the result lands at 161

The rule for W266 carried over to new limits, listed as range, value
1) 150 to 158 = 172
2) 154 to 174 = 170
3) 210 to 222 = 175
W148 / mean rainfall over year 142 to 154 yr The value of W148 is 175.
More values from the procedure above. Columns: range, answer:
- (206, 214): 170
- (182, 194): 128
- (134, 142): 179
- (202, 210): 161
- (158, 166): 171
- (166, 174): 167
